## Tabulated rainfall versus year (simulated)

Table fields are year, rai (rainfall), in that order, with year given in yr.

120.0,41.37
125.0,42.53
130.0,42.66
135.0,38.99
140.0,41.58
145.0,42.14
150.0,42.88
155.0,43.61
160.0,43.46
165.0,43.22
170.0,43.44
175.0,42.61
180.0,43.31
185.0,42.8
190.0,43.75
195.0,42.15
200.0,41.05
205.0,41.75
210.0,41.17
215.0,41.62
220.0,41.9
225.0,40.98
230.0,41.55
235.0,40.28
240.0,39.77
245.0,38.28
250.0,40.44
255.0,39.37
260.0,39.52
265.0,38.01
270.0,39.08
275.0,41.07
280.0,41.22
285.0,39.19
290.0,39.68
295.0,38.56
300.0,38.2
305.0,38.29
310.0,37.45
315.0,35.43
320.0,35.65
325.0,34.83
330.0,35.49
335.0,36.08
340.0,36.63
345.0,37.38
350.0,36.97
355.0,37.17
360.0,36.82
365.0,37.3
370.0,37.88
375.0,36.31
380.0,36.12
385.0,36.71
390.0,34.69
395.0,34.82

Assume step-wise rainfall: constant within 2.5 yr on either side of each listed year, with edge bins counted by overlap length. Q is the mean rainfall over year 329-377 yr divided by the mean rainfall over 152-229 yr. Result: 0.9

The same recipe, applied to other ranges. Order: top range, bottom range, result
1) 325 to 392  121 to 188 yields 0.86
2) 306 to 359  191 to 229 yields 0.87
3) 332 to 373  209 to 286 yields 0.92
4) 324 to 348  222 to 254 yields 0.90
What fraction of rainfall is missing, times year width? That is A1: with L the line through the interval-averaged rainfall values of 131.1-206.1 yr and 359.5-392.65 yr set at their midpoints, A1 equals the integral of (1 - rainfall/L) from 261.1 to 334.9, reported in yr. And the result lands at 1.5 yr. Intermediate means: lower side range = 42.5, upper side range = 36.5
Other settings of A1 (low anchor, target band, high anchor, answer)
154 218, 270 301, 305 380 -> -0.73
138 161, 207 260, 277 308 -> 0.19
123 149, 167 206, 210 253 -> -1.47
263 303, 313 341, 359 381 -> 1.84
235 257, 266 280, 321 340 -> -0.64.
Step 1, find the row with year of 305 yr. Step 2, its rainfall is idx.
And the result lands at 38.29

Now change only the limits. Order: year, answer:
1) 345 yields 37.38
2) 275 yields 41.07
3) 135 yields 38.99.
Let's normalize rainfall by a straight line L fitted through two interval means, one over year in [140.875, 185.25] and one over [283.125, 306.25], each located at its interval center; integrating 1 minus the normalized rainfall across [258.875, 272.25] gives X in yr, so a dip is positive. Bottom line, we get 0.32 yr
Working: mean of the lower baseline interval 43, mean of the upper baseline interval 38.8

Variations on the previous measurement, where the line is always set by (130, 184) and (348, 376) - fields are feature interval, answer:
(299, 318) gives 0.6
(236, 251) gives 0.3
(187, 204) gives -0.3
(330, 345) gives 0.5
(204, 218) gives -0.1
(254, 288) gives -0.1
